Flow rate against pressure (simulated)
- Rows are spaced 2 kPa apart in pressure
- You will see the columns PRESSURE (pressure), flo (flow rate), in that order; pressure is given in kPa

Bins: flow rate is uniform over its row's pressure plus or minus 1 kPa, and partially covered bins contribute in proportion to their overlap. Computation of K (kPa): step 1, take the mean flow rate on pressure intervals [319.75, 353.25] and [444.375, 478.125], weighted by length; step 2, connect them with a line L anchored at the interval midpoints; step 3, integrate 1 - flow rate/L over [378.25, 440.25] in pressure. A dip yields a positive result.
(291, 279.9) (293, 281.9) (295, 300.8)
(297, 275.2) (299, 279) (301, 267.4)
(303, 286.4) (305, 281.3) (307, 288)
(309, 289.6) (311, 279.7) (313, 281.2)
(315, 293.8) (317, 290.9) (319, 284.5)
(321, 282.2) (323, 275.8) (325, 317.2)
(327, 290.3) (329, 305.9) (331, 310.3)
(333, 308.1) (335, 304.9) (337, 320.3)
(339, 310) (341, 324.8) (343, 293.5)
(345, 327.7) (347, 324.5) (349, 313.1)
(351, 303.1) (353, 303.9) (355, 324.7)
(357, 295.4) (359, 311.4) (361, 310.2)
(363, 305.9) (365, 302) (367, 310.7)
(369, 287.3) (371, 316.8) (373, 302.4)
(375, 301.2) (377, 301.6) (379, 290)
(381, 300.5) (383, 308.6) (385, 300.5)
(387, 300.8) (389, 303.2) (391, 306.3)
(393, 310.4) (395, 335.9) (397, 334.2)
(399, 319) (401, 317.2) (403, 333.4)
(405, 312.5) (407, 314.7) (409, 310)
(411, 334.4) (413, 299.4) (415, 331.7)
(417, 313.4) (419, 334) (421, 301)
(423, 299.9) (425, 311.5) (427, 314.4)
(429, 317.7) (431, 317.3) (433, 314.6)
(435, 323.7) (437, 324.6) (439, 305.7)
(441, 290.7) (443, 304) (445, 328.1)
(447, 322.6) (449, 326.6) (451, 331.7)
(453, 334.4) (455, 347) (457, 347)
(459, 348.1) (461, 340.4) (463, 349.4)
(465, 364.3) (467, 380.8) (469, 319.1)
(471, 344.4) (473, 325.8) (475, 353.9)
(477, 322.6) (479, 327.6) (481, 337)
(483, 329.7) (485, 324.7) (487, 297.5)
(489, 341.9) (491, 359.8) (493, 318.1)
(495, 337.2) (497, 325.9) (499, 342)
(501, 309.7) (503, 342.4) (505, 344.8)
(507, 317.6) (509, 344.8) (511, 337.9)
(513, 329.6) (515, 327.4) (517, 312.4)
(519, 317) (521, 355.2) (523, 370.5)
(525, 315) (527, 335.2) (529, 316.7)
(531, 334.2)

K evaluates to 2.3 kPa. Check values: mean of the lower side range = 307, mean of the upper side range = 340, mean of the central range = 314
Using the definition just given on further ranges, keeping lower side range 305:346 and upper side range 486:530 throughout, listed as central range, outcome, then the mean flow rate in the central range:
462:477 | -1.0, 347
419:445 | 0.5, 312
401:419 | -0.3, 319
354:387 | 0.3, 304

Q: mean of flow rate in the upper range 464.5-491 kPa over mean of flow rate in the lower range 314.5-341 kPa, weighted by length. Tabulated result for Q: 1.1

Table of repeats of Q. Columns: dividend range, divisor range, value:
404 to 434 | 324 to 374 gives 1.02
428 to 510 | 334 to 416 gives 1.06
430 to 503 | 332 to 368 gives 1.07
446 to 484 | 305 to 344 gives 1.14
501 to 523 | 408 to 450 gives 1.06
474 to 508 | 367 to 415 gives 1.07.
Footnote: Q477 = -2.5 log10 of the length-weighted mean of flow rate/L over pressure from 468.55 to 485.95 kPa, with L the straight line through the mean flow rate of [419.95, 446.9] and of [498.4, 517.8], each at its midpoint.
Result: -0.03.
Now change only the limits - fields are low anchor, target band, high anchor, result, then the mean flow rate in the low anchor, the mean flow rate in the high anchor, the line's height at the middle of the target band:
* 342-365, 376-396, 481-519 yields 0.03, 310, 330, 314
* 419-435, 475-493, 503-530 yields -0.02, 313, 333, 326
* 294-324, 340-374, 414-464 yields -0.04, 284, 323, 298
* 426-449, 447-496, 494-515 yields -0.04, 315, 333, 324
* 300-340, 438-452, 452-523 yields 0.03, 293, 336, 325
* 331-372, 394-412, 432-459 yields -0.02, 310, 324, 318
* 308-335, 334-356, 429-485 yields -0.05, 293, 332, 300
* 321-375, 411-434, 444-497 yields 0.03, 307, 337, 325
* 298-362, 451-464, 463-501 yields -0.04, 299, 336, 330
